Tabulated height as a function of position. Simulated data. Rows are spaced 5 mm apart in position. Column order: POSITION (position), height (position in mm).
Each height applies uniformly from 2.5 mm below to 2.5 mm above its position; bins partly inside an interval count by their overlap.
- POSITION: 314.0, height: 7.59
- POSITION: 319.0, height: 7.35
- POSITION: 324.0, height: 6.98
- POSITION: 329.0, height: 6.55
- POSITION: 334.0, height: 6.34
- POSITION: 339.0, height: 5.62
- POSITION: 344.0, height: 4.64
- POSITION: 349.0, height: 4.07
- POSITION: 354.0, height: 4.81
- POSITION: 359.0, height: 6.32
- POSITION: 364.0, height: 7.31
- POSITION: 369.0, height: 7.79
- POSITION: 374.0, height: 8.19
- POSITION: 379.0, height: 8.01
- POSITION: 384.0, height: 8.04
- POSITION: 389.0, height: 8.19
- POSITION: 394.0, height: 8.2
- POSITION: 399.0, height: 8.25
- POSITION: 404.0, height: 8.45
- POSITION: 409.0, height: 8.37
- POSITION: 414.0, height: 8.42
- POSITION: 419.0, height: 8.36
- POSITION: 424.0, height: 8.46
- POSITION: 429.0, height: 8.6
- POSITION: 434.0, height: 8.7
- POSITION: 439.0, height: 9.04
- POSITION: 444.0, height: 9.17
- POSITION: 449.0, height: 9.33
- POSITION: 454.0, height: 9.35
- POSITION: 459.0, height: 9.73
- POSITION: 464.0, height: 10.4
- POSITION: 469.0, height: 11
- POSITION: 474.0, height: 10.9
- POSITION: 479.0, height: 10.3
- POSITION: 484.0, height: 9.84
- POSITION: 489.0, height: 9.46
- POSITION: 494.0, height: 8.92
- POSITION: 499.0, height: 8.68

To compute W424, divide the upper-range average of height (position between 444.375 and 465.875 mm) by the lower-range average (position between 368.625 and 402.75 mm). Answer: 1.2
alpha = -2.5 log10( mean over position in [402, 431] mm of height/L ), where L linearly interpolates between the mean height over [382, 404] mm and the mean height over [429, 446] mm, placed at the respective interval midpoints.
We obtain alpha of 0.017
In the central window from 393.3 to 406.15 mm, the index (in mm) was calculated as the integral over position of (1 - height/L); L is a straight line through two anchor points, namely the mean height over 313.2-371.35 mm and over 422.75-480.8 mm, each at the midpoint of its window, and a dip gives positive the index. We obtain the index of -0.51 mm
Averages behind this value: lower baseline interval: 6.24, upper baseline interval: 9.6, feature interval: 8.31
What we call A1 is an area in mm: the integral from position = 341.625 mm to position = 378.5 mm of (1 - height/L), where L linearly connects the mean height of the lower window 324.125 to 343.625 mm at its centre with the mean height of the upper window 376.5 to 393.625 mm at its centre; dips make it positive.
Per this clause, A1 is 4.8 mm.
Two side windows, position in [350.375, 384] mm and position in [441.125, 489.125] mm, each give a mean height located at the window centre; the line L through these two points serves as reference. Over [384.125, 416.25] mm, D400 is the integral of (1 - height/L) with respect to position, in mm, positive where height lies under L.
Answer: -1.1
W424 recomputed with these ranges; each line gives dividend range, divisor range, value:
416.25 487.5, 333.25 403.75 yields 1.38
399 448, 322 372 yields 1.42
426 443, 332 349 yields 1.66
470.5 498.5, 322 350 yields 1.71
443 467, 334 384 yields 1.51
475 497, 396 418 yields 1.16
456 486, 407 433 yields 1.22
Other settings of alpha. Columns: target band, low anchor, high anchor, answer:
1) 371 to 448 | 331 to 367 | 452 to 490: -0.083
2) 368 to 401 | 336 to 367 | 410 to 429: -0.174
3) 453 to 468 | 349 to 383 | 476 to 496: -0.102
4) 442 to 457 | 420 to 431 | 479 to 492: -0.036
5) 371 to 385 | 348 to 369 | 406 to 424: -0.183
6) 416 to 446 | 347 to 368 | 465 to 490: -0.014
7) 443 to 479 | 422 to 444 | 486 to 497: -0.122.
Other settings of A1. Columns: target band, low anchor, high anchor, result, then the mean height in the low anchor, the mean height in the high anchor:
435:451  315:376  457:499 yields -0.19 mm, 6.35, 9.99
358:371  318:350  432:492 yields -0.64 mm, 5.96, 9.77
